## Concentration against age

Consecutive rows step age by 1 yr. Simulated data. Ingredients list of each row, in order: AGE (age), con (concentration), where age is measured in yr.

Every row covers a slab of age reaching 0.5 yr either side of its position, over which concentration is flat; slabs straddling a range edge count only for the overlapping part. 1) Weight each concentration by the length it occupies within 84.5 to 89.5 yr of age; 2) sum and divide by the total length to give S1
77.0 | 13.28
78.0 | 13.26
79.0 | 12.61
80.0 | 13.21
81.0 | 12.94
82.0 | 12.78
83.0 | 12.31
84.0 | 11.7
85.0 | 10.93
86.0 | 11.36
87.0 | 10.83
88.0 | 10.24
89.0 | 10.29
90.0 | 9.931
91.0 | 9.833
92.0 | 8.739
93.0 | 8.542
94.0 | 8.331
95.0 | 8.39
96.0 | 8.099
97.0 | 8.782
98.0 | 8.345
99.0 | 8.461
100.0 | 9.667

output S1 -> 10.7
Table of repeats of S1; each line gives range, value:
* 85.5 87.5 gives 11.1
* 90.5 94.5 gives 8.86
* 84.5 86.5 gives 11.1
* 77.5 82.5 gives 13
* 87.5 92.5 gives 9.81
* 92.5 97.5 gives 8.43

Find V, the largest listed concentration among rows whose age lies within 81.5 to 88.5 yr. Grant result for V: 12.78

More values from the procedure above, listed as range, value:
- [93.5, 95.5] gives 8.39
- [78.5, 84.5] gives 13.21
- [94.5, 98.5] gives 8.782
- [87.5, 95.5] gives 10.29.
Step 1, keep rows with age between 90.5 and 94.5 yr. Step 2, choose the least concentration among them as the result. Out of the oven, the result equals 8.331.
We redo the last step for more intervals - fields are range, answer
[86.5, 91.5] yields 9.833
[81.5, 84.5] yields 11.7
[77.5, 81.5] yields 12.61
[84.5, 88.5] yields 10.24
